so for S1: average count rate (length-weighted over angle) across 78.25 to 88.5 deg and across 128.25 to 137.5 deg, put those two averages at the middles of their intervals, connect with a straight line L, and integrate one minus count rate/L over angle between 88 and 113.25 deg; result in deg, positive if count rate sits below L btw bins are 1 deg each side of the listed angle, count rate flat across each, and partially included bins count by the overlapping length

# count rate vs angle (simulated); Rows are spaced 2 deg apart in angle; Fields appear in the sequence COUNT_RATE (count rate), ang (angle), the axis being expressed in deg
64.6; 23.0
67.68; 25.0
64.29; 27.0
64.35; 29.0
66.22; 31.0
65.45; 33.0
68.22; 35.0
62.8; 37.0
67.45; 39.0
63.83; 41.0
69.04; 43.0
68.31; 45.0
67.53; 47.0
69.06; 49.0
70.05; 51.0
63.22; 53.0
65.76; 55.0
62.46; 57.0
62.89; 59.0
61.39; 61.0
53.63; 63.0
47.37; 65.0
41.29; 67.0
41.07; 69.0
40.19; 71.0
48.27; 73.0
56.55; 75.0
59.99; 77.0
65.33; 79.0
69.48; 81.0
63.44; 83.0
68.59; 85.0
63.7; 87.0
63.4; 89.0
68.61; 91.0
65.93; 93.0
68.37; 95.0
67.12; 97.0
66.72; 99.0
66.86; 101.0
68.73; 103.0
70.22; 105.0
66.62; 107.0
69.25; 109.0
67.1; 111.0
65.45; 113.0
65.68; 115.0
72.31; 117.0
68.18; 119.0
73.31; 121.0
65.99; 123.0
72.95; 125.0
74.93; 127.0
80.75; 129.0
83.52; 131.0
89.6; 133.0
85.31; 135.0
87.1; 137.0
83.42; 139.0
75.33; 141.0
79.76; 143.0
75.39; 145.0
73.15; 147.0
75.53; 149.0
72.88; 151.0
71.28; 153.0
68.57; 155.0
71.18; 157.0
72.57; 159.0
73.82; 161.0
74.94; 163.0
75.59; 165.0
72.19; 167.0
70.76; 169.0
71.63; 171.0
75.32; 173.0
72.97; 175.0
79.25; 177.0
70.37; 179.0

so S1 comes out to 1.85 deg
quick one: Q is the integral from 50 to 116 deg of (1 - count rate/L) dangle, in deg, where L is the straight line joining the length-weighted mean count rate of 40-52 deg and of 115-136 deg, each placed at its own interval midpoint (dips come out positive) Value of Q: 9.08 deg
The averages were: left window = 68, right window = 76.2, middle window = 62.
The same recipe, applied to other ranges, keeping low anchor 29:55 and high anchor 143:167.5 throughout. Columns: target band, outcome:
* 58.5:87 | 5.27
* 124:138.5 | -2.04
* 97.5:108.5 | 0.38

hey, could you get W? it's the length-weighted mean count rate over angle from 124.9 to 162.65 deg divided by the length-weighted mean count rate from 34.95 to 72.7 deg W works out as 1.3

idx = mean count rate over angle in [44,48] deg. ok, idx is 67.9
